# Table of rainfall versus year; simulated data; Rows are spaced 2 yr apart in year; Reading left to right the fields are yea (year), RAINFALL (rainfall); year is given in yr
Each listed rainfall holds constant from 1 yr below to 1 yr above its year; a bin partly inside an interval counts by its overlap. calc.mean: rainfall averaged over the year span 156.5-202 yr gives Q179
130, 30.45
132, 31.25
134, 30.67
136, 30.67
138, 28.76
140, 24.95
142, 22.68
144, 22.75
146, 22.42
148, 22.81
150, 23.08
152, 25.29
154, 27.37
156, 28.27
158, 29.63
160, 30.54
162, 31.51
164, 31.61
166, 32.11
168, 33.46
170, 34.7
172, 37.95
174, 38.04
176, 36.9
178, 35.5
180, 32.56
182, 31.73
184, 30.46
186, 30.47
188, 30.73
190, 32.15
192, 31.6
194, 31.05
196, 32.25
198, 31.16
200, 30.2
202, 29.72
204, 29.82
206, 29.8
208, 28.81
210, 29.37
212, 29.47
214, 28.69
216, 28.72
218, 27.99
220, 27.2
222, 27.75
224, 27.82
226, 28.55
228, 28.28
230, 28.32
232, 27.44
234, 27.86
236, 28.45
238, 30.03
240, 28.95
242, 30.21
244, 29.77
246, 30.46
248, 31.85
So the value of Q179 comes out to 32.4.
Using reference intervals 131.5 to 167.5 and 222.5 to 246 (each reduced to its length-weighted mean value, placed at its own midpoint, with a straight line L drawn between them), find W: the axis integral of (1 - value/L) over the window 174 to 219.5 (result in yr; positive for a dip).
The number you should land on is -4.4 yr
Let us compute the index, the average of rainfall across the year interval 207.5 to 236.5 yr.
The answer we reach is 28.3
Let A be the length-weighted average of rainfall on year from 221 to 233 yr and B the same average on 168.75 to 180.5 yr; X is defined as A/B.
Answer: 0.78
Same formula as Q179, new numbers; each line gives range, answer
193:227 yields 29.3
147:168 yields 28.5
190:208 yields 30.7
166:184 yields 34.7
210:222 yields 28.4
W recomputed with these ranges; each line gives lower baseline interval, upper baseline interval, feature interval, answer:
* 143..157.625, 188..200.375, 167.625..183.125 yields -3.6 yr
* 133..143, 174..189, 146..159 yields 1.6 yr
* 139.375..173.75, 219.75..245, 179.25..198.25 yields -1.9 yr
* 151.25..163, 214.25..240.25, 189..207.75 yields -1.5 yr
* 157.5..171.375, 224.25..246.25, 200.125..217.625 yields 0.5 yr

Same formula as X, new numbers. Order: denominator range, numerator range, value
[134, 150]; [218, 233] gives 1.11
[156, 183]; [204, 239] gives 0.86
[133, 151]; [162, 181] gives 1.36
